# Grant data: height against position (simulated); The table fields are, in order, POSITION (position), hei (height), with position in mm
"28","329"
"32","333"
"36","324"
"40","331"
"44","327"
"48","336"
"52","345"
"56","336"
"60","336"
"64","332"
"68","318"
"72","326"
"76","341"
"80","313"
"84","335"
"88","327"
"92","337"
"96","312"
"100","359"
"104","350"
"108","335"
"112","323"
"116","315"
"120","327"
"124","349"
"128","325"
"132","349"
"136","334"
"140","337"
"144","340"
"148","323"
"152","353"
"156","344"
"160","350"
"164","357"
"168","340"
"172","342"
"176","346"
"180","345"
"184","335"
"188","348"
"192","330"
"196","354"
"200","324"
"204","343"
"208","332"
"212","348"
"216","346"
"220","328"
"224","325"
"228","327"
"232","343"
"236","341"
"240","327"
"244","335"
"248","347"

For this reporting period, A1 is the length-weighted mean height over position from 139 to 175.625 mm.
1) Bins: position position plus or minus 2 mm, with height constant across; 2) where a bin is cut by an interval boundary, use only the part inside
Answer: 343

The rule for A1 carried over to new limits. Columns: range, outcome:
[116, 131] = 332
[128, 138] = 338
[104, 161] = 336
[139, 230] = 340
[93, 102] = 336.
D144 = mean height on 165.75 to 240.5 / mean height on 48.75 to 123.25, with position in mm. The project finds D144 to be 1.0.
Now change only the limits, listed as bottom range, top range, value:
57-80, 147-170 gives 1.05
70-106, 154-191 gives 1.03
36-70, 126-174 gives 1.03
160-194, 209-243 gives 0.98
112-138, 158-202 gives 1.03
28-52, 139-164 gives 1.03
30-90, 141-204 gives 1.03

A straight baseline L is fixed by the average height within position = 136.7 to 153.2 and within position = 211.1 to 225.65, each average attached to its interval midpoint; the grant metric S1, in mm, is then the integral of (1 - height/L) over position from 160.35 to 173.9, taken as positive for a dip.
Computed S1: -0.4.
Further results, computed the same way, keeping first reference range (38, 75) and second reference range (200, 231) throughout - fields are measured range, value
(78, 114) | 0.1 mm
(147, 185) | -1.1 mm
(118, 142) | -0.2 mm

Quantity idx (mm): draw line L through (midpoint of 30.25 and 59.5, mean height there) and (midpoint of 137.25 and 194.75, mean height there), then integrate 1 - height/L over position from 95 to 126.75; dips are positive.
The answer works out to 0.4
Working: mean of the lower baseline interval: 333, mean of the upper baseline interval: 342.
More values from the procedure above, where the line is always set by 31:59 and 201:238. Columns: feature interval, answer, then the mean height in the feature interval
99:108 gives -0.41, 350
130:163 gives -0.64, 342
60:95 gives 0.56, 329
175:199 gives -0.43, 342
